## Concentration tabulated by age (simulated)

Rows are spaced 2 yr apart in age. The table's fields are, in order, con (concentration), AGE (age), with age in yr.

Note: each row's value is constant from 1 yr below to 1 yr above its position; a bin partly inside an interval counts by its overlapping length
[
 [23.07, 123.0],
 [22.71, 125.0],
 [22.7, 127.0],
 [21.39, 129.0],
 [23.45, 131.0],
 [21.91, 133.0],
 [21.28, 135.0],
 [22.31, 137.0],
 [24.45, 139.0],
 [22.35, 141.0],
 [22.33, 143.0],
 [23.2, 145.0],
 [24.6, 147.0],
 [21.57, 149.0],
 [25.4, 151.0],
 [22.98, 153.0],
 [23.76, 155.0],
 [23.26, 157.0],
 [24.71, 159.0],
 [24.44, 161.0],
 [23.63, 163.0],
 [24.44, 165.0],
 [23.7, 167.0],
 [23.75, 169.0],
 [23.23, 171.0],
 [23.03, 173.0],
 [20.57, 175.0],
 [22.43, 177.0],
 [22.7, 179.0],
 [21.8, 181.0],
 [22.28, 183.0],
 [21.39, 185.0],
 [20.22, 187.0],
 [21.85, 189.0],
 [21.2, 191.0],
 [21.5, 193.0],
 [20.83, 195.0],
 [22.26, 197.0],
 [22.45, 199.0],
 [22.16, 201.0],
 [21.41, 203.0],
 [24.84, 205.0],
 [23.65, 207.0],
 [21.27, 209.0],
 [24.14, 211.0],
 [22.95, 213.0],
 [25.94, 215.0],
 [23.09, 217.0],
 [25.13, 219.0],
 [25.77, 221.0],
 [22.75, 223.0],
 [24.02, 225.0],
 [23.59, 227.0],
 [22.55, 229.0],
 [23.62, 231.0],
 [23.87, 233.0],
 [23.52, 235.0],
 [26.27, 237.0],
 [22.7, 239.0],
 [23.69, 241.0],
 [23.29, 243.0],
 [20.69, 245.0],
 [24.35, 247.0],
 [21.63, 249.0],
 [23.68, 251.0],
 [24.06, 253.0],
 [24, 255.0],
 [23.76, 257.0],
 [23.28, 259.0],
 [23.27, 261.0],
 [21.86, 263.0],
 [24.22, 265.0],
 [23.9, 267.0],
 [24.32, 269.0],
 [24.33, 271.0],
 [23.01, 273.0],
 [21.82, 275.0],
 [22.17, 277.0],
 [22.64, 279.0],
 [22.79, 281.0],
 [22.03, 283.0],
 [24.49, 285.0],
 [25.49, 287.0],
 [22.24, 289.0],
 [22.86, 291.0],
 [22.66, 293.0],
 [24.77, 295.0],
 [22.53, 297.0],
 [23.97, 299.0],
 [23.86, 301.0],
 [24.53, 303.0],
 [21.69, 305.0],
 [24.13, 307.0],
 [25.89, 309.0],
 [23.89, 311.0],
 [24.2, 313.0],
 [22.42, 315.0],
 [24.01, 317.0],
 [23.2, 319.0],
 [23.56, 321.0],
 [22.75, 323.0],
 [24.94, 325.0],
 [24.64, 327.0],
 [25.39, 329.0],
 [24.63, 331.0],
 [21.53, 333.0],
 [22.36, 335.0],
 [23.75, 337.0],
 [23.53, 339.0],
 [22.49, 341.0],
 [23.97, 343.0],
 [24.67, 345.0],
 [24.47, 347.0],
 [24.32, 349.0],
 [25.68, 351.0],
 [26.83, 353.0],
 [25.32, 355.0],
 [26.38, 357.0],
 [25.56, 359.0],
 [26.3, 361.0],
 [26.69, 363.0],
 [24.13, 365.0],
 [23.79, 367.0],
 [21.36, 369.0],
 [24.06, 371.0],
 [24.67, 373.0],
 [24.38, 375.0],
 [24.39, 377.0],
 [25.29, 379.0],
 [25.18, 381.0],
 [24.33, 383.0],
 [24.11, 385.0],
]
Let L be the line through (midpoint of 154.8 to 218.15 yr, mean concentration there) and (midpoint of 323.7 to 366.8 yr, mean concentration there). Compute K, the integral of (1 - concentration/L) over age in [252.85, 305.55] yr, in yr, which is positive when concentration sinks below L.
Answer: 1.1 yr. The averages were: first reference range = 22.8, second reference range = 24.6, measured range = 23.4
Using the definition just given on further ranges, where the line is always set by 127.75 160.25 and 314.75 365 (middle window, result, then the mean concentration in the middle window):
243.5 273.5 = 0.6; 23.4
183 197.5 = 1.3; 21.4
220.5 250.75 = 0.3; 23.5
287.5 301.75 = 0.4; 23.3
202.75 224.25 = -0.2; 23.8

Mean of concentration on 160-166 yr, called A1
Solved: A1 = 24.2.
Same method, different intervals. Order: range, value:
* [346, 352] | 24.8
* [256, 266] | 23.3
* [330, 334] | 23.1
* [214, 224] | 24.5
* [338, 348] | 23.8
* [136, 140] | 23.4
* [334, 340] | 23.2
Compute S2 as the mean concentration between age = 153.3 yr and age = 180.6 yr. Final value 23.3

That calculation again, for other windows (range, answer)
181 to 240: 23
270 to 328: 23.5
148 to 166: 23.8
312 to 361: 24.2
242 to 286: 23.2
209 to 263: 23.6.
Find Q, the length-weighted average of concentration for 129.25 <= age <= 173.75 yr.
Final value 23.3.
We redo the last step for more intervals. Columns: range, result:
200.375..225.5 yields 23.6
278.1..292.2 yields 23.2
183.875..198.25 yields 21.3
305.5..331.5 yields 24.1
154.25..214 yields 22.7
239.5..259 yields 23.2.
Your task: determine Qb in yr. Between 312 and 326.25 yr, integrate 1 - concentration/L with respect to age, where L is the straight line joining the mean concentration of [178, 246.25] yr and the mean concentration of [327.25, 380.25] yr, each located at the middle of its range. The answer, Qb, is 0.3 yr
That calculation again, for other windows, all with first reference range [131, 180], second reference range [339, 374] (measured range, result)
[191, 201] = 0.74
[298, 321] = 0.53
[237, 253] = 0.48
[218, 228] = -0.24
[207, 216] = 0.01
